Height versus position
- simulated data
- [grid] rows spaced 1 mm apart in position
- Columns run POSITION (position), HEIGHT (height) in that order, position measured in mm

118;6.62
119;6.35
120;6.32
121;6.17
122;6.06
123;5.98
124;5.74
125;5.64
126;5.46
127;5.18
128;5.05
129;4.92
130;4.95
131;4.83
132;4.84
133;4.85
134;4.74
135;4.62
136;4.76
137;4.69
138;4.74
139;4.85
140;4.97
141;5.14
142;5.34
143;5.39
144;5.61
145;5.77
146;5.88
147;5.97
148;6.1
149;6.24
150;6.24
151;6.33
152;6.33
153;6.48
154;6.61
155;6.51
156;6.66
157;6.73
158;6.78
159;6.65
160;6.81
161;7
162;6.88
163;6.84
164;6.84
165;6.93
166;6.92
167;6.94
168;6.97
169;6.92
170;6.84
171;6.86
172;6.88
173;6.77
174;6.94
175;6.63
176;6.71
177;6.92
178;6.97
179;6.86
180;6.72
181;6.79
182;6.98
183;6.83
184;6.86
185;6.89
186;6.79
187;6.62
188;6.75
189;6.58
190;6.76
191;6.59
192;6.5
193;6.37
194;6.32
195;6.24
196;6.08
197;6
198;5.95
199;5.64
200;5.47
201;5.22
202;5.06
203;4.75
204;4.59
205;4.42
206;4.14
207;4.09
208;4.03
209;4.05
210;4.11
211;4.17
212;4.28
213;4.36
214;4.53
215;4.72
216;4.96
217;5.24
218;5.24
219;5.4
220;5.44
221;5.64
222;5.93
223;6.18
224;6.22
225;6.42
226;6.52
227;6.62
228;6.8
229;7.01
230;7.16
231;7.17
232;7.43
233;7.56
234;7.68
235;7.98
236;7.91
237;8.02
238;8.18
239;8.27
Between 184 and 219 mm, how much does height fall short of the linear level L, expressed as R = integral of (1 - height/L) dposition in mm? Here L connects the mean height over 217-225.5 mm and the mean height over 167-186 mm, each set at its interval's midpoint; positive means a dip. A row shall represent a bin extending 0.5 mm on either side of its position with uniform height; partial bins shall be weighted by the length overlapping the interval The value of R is 4.8 mm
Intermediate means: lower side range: 6.85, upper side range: 5.78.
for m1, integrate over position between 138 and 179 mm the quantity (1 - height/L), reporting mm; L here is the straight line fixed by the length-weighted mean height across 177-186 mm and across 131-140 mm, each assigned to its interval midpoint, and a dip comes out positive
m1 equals -4.2 mm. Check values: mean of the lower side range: 4.78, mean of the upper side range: 6.86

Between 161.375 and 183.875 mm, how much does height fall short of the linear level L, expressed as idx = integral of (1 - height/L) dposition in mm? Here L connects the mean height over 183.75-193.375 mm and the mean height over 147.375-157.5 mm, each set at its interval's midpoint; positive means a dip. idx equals -1.04 mm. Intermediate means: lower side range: 6.42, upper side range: 6.67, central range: 6.86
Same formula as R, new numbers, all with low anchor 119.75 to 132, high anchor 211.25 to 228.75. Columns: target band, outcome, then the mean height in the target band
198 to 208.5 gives 1.4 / 4.8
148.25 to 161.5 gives -2.5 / 6.56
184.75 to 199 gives -2.3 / 6.42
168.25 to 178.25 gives -2.4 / 6.84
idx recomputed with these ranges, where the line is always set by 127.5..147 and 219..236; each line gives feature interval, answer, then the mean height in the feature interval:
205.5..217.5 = 3.8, 4.39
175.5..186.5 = -1.8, 6.85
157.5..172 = -3.4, 6.87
